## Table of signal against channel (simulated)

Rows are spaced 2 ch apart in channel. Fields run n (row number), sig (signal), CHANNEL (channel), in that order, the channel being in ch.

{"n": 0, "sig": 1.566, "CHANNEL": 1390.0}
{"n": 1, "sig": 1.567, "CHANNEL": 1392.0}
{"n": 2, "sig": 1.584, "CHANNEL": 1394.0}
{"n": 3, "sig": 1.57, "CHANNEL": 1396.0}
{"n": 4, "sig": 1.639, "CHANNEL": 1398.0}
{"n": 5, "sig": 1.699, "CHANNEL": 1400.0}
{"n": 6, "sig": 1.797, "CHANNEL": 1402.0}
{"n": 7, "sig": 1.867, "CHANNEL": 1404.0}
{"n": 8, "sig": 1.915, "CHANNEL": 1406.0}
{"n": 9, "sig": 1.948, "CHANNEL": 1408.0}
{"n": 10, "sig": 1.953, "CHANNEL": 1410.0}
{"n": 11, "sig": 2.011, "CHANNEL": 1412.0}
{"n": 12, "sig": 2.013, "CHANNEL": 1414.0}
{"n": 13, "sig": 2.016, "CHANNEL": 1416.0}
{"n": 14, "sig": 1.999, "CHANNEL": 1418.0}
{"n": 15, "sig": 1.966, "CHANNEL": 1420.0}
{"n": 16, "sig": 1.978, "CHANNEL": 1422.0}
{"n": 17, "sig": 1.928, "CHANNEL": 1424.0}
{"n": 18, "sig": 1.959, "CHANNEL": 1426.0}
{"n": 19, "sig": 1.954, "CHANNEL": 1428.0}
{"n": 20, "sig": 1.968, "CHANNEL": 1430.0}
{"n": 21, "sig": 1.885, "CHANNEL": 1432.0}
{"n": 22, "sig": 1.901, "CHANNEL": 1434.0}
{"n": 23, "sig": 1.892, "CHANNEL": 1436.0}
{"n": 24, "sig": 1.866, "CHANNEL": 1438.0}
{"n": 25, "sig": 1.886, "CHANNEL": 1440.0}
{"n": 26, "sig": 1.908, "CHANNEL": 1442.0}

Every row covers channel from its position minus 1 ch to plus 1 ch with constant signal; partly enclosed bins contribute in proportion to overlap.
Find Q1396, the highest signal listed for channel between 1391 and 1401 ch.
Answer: 1.699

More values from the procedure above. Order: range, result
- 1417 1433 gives 1.999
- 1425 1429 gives 1.959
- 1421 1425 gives 1.978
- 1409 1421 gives 2.016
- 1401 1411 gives 1.953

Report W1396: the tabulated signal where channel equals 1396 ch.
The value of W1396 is 1.57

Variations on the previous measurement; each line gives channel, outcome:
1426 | 1.959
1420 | 1.966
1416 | 2.016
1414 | 2.013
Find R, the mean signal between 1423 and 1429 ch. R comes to 1.95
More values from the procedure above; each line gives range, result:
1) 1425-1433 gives 1.94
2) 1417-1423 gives 1.98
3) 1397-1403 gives 1.71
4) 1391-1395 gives 1.58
